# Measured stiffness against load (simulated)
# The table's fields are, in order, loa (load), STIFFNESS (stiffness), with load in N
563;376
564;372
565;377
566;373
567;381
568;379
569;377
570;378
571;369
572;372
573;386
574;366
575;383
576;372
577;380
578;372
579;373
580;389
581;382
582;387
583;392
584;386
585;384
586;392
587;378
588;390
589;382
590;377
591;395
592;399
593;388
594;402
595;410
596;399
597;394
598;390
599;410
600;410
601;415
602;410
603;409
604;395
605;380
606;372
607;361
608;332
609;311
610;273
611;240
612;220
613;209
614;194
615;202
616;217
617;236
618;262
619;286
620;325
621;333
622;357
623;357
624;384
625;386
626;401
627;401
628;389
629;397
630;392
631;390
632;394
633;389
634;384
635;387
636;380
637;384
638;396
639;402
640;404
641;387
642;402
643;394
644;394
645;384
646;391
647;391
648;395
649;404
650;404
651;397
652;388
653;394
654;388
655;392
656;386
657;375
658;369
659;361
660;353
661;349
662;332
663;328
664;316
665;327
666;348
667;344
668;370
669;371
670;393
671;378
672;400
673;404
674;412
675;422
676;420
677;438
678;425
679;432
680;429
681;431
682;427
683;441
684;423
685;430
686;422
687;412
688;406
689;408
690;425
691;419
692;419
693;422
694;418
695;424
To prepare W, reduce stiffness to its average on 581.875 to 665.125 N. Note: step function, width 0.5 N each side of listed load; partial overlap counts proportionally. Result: 365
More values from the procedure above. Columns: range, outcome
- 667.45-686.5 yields 414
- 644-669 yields 371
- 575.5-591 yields 383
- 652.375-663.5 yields 366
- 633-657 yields 392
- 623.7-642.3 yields 392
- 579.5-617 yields 355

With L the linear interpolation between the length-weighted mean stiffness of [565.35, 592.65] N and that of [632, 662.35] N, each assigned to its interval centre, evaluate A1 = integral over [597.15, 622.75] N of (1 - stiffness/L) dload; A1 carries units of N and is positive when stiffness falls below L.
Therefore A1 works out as 4.3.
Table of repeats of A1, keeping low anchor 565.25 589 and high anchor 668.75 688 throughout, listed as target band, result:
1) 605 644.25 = 5.5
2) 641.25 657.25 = 0.5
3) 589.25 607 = -0.4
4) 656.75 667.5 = 1.7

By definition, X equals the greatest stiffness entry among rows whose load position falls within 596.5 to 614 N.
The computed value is 415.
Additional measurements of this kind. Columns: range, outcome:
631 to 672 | 404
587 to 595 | 410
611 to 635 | 401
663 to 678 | 438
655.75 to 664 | 386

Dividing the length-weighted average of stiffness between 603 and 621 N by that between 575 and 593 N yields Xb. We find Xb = 0.75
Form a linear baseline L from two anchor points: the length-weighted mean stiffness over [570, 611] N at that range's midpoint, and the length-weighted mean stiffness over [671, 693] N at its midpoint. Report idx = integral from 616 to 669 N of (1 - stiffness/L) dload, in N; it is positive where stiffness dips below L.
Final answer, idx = 4.41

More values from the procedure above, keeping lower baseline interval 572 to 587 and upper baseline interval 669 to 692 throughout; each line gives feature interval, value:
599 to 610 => 0.39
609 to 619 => 4.02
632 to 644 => 0.30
